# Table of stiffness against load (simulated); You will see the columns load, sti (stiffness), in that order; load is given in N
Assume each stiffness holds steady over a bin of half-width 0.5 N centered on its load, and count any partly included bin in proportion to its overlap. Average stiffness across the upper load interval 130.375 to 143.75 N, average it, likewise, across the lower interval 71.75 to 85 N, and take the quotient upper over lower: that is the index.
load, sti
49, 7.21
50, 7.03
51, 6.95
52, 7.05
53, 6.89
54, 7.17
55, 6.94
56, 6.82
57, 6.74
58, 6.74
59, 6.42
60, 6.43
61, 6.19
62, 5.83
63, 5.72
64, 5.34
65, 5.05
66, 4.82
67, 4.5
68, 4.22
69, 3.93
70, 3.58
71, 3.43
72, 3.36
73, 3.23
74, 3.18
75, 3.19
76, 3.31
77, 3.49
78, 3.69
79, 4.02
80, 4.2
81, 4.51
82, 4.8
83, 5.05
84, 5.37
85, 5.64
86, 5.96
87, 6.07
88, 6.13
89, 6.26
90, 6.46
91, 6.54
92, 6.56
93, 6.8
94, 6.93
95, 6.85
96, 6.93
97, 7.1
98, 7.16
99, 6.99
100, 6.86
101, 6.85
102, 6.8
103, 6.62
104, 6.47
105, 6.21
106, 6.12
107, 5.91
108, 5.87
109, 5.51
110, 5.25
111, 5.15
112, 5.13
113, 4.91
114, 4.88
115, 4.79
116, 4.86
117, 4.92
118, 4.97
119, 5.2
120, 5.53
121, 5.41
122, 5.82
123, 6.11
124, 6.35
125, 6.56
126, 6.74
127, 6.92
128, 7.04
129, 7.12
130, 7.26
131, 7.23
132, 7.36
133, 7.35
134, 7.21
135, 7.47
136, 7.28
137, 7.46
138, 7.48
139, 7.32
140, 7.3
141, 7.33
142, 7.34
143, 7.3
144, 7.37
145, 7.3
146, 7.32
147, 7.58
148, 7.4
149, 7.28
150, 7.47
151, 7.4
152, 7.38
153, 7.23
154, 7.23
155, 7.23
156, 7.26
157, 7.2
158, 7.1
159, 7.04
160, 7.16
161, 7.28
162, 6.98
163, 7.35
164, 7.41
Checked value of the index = 1.8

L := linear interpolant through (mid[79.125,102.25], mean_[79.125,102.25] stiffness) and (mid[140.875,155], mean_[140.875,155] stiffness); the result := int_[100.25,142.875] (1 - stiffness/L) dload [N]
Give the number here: 3.0 N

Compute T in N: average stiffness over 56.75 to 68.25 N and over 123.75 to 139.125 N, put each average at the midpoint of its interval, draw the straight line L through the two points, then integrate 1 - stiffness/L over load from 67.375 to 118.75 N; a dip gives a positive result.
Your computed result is 8.1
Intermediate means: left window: 5.67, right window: 7.14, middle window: 5.35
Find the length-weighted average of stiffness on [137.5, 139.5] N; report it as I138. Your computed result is 7.4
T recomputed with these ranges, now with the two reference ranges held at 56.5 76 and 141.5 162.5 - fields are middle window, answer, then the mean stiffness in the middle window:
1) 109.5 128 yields 2.23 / 5.57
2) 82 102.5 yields -3.19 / 6.42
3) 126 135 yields -0.70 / 7.18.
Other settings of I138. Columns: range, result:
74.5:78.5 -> 3.42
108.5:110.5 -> 5.38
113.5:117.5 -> 4.86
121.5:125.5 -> 6.21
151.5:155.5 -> 7.27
